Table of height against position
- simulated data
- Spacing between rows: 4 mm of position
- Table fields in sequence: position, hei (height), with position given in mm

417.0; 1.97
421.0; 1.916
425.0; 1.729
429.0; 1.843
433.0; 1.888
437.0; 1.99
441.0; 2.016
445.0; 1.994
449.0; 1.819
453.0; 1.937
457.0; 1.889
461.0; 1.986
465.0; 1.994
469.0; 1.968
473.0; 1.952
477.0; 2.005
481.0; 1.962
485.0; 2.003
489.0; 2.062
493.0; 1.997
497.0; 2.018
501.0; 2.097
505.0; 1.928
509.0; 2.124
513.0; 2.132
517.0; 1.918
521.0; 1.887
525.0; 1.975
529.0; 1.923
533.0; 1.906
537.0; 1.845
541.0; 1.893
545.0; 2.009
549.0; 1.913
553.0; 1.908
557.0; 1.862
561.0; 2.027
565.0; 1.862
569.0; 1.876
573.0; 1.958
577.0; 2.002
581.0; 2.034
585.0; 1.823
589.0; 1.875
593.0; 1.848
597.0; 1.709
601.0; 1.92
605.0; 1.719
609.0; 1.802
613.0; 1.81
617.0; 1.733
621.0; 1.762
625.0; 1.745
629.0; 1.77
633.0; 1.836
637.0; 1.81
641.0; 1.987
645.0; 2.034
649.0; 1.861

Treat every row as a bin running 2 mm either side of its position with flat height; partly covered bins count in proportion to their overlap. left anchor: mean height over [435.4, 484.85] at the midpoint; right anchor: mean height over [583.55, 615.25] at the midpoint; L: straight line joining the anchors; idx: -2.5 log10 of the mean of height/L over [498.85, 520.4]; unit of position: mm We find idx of -0.07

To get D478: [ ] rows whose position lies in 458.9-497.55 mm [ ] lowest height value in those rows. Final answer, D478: 1.952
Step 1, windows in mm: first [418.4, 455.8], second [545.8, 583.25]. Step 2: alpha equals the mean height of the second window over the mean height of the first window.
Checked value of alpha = 1.02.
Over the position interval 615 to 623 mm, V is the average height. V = 1.75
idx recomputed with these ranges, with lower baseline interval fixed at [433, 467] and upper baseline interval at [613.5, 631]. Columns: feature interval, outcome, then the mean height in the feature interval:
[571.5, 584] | -0.102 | 1.99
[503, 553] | -0.051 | 1.95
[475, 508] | -0.061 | 2.01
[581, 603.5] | -0.035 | 1.85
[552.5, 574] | -0.053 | 1.91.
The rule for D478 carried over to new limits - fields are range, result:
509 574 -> 1.845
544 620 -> 1.709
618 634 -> 1.745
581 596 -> 1.823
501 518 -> 1.918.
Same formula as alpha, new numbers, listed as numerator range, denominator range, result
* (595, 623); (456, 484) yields 0.90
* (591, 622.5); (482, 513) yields 0.88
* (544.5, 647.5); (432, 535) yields 0.95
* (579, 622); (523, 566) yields 0.95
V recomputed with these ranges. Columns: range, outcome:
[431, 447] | 1.97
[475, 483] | 1.98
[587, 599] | 1.81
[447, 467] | 1.93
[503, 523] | 2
